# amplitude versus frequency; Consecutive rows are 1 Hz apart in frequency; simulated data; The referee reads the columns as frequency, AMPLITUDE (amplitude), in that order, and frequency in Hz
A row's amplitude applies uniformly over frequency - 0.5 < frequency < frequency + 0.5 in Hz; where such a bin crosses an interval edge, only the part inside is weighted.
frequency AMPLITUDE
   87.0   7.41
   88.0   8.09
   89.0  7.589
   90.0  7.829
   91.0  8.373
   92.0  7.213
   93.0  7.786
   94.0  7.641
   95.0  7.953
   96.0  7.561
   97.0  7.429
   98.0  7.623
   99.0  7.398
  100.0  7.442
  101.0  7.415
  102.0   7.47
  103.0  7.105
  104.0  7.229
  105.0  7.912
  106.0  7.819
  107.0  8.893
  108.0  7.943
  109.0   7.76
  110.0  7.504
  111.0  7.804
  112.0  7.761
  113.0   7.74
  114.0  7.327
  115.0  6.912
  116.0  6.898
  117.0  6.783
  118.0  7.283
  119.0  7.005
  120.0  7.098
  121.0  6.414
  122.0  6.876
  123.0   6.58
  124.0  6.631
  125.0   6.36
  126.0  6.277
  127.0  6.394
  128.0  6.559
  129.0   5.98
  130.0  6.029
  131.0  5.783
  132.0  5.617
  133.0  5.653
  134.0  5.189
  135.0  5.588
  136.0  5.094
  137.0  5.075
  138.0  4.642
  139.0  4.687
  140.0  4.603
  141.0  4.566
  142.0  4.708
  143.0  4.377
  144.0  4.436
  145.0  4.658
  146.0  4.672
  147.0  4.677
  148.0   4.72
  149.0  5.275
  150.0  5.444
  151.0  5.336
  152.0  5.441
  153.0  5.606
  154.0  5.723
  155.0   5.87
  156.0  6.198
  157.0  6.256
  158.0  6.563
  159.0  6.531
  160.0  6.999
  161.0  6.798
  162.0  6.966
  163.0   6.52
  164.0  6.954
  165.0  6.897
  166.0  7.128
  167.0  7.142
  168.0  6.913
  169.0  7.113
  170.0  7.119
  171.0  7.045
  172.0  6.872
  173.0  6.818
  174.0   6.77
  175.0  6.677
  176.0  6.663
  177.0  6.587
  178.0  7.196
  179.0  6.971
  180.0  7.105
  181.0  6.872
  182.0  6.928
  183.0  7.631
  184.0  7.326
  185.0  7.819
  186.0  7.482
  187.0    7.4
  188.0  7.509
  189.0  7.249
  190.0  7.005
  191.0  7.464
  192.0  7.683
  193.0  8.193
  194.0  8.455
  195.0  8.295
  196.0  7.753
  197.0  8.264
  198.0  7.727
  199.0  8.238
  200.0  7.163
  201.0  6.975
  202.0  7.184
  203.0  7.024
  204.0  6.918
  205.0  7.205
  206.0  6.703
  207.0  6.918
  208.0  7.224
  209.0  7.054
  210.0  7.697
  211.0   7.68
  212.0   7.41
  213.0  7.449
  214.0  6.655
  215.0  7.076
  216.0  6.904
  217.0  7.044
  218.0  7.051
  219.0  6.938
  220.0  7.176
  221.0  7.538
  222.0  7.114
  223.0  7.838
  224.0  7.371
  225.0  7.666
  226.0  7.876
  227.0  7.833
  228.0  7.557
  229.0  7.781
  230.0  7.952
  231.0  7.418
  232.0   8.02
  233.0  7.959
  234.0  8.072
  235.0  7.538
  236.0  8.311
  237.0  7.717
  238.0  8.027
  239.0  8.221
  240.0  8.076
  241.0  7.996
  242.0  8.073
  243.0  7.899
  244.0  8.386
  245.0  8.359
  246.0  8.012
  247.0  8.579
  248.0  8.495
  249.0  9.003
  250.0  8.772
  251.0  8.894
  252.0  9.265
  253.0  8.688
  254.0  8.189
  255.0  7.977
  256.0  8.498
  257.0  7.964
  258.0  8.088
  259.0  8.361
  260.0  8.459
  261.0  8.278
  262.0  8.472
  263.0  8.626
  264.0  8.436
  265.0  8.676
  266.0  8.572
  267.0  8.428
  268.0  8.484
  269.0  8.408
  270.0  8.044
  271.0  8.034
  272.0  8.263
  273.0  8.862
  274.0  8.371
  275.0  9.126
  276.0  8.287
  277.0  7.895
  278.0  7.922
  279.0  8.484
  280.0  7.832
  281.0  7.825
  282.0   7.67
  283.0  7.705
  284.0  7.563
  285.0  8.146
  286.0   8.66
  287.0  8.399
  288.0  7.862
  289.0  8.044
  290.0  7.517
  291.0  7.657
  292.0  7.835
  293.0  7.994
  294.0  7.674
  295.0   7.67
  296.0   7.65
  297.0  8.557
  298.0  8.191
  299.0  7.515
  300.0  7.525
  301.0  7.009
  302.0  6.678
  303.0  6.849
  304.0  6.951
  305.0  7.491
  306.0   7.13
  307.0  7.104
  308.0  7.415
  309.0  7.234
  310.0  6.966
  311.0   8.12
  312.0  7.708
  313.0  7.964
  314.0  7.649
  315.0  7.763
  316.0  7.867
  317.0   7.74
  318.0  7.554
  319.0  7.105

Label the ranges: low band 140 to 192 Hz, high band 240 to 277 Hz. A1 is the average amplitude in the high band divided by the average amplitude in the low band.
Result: 1.31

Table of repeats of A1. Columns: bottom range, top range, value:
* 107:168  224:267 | 1.33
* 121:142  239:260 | 1.47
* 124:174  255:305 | 1.36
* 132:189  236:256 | 1.35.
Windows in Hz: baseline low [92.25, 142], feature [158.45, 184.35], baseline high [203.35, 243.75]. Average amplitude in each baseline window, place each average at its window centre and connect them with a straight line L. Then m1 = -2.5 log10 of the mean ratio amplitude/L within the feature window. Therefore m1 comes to 0.03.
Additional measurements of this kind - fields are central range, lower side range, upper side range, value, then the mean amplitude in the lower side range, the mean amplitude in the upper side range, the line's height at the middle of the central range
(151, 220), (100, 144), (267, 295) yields 0.01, 6.48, 8.09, 7.13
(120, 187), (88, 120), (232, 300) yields 0.25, 7.56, 8.2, 7.76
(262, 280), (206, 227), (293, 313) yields -0.14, 7.28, 7.47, 7.4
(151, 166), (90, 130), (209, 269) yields 0.18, 7.28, 7.98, 7.54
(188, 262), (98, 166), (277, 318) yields -0.10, 6.32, 7.69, 7.09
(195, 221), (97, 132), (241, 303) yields 0.06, 7.1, 8.16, 7.73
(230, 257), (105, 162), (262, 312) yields -0.11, 6.16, 7.91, 7.41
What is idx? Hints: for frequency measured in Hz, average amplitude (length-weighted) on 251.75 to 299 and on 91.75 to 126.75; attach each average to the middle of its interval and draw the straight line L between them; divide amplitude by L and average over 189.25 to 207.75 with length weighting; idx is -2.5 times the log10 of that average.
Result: 0.04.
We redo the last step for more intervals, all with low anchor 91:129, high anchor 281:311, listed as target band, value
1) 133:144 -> 0.445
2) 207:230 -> 0.017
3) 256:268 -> -0.115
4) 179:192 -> 0.016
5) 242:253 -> -0.137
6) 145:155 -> 0.374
